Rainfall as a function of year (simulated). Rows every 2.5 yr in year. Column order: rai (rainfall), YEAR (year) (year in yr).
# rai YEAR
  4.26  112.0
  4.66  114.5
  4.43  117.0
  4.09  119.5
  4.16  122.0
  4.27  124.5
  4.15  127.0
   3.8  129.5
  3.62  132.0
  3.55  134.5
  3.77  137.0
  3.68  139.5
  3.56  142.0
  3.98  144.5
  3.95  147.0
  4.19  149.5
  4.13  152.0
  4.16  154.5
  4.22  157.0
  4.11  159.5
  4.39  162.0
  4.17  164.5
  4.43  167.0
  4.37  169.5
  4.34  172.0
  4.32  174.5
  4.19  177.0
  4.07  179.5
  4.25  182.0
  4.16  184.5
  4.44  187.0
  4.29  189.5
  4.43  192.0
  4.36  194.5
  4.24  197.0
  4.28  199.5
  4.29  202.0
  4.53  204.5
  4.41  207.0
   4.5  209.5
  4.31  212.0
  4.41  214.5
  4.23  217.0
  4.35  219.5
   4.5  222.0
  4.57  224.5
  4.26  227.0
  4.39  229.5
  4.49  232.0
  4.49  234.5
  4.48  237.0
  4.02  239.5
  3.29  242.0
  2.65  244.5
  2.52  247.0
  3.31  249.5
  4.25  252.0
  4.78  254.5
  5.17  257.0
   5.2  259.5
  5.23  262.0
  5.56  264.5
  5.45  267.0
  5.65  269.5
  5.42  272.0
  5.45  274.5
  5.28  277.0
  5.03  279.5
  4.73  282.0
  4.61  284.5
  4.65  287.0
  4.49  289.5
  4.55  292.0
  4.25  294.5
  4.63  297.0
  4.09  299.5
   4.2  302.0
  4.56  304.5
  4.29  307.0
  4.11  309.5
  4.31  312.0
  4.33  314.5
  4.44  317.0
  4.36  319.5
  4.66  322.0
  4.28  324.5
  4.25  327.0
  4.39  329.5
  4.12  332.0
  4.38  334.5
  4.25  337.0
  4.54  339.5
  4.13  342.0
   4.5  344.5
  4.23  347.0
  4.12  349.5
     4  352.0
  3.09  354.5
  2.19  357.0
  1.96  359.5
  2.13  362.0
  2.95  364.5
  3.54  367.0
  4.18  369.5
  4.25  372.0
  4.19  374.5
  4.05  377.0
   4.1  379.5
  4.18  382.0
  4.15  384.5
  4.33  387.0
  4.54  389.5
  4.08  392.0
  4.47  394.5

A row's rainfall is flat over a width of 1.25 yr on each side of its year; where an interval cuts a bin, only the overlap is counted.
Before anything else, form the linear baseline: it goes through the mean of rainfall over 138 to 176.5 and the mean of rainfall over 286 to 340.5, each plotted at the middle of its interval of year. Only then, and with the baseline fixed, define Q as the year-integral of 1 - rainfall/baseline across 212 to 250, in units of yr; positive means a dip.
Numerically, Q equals 1.97 yr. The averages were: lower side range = 4.13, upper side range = 4.37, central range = 4.02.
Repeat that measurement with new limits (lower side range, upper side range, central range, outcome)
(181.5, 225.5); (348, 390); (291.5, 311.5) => -2.0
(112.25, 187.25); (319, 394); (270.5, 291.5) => -5.0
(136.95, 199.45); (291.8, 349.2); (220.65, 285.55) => -4.6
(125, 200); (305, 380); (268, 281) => -4.3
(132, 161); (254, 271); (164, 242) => 4.5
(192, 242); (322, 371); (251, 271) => -4.9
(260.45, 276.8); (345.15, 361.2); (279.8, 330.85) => 0.7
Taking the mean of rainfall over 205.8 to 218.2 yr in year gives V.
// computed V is 4.37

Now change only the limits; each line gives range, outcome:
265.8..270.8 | 5.55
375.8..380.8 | 4.08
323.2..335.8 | 4.29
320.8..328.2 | 4.4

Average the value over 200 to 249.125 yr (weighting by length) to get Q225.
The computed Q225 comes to 4.13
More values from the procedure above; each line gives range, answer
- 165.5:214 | 4.33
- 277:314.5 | 4.49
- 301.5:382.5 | 3.97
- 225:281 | 4.56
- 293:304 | 4.32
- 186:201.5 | 4.34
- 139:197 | 4.19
